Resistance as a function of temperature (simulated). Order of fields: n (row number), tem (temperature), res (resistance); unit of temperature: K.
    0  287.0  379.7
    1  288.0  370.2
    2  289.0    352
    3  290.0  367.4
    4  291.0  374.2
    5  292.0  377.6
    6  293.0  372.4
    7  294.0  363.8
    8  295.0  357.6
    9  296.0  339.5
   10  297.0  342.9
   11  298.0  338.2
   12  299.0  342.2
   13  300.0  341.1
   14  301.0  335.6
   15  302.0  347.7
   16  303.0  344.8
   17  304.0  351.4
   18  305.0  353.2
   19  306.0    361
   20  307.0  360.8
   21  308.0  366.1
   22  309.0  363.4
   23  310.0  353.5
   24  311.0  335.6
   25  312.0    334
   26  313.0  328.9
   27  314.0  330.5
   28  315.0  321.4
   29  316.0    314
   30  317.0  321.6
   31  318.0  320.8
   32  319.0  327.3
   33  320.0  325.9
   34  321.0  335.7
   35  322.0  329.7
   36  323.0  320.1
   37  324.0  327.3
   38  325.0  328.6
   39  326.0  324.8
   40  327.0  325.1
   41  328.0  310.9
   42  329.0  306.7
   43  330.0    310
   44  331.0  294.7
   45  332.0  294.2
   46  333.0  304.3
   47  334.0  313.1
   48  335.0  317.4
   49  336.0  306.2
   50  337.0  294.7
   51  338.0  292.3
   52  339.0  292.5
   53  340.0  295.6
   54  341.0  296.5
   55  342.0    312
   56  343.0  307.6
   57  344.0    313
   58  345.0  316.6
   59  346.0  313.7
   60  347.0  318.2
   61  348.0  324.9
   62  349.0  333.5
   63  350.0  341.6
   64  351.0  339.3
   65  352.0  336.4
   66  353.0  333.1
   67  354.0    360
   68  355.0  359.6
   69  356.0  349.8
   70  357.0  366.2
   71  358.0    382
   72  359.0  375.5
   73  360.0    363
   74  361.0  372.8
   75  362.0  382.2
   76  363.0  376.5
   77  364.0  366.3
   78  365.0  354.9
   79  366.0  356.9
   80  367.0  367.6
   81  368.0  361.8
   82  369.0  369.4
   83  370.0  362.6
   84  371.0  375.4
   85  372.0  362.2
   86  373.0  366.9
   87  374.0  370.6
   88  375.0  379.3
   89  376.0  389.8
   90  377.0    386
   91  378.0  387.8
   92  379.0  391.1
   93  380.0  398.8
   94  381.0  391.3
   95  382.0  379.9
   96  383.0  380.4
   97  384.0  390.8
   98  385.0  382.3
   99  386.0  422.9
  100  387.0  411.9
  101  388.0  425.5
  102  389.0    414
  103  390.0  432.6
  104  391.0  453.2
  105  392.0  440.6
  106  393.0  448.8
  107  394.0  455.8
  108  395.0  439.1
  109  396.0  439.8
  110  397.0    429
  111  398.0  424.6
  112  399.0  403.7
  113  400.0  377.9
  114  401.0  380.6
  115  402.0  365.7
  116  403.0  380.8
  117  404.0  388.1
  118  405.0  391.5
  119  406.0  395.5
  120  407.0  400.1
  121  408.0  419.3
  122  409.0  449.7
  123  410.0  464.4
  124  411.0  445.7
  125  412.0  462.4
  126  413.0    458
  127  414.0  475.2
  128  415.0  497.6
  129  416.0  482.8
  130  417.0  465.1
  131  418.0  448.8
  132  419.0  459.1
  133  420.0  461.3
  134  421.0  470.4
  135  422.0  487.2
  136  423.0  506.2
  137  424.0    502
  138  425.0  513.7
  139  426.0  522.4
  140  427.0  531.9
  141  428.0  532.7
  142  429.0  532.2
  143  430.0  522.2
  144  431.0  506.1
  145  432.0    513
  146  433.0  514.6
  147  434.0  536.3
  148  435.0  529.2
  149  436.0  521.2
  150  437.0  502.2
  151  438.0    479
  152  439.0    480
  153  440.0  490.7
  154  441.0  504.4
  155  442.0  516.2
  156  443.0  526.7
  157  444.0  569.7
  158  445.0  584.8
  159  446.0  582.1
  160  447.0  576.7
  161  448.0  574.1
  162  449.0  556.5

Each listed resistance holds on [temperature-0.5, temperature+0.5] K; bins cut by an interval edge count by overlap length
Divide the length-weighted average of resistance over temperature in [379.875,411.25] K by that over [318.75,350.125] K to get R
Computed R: 1.3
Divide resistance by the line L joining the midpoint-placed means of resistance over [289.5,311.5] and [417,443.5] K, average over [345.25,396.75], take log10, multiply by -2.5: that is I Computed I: 0.15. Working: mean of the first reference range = 354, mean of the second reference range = 503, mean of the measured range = 380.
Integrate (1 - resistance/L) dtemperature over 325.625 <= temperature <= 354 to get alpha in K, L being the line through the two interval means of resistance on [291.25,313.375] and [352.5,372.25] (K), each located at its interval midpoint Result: 3.61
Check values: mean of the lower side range 351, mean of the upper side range 365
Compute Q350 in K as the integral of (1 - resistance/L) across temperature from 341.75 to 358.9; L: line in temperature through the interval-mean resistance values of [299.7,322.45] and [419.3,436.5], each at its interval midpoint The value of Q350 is 2.6 K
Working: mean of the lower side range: 339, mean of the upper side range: 511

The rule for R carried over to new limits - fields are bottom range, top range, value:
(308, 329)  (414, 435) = 1.52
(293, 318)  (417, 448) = 1.50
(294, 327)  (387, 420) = 1.28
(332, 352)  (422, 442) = 1.64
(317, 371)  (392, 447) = 1.43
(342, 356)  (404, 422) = 1.36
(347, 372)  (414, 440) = 1.40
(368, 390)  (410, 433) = 1.26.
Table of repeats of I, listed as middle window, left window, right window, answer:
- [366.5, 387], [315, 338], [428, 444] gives 0.069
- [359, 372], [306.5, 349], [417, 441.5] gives 0.057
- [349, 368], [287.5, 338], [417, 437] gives 0.124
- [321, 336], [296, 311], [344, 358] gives 0.094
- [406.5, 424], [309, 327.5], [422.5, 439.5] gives 0.058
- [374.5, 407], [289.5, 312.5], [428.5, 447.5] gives 0.151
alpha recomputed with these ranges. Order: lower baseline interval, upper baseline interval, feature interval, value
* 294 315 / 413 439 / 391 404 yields 1.32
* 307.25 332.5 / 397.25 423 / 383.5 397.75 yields -0.53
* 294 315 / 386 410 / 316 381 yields 6.87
